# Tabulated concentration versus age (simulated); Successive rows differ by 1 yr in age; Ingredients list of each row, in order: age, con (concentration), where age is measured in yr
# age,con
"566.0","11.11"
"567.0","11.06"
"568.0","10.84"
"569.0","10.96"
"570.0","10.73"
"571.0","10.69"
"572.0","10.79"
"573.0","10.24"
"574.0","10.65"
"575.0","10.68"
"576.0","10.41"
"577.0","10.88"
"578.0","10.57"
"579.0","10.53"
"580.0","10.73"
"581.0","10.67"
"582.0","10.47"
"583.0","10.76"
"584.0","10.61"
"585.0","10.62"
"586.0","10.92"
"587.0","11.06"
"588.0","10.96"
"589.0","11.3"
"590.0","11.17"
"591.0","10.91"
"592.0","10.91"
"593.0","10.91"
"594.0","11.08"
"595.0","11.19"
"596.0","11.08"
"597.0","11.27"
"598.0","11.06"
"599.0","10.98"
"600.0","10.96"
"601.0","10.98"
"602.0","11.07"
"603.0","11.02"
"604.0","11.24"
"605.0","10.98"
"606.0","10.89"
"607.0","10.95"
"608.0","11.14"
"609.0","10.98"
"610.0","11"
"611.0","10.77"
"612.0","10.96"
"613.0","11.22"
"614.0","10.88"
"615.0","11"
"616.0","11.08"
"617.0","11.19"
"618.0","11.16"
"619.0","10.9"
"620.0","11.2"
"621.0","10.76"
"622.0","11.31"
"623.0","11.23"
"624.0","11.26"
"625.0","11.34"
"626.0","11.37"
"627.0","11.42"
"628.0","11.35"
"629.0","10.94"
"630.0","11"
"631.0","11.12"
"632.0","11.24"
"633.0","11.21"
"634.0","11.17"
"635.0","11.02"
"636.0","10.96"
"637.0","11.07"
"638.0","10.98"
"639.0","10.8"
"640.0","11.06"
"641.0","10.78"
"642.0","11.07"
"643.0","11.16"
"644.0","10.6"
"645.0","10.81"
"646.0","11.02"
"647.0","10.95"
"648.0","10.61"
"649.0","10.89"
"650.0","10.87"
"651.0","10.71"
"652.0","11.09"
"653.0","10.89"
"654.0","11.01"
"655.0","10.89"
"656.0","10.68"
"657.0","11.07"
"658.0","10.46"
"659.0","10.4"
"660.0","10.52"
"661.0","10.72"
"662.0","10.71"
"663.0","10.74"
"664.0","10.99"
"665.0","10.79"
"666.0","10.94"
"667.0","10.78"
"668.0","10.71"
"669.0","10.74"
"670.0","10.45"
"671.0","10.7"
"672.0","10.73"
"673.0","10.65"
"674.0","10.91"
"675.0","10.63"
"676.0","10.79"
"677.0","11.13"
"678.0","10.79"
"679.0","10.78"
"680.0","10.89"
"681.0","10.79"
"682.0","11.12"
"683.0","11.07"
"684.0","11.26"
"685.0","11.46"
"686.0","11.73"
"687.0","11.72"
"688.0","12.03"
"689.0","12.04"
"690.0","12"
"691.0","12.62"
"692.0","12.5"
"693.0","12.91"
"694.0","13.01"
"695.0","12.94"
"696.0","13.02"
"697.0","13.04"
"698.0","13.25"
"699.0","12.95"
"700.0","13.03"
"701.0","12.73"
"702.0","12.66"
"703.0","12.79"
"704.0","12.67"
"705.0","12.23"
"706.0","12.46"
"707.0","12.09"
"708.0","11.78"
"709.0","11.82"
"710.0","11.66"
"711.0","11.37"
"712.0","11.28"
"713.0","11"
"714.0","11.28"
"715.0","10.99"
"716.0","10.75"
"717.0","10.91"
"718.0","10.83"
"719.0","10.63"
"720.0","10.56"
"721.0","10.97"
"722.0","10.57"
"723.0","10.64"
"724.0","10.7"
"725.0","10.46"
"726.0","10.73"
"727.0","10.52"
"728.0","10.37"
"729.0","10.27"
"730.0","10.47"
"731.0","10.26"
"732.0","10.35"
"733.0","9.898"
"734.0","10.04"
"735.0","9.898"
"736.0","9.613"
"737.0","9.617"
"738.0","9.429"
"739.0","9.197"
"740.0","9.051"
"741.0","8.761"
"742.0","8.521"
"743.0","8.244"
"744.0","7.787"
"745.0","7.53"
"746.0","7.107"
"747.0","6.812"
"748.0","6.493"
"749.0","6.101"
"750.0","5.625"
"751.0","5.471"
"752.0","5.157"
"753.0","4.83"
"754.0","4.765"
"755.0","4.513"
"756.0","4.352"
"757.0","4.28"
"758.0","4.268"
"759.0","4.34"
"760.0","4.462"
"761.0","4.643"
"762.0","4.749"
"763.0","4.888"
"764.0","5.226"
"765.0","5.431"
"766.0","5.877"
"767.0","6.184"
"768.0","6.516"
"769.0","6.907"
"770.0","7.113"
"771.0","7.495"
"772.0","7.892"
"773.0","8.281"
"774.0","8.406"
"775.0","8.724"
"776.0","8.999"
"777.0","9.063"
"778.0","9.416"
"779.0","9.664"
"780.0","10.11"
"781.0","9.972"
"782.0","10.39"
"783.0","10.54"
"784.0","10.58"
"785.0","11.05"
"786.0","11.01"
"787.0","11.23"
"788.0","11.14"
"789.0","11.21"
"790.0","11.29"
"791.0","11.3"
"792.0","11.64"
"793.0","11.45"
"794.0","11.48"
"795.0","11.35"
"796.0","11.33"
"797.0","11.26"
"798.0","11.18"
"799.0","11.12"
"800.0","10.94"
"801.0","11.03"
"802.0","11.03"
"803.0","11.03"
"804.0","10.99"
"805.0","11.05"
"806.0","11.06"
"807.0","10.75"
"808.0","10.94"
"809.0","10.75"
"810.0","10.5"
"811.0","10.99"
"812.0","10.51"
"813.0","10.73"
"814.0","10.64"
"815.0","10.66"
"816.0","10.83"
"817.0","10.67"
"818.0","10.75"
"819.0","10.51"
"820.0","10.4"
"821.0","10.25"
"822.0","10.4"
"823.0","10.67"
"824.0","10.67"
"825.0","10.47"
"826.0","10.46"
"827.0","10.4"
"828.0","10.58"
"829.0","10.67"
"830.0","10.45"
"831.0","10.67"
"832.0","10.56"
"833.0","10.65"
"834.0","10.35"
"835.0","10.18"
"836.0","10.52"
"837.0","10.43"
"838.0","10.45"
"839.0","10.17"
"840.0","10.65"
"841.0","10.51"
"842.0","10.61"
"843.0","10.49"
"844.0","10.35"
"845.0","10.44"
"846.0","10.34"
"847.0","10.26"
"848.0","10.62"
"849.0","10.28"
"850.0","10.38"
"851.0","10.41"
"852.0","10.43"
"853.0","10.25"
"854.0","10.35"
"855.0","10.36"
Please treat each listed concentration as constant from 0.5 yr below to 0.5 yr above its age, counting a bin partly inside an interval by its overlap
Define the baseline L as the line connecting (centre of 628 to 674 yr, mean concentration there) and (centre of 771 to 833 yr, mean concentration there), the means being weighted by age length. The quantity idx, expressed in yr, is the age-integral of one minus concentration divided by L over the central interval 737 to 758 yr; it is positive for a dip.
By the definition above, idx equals 7.8 yr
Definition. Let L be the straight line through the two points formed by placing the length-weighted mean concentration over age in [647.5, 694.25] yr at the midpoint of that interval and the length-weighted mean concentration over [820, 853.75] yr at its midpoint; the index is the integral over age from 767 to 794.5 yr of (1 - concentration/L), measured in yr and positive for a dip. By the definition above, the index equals 2.56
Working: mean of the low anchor 11.1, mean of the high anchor 10.5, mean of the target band 9.67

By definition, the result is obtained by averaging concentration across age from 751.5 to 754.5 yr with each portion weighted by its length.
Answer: 4.92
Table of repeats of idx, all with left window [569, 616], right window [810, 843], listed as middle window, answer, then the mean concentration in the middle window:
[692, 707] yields -2.9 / 12.8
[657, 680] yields 0.1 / 10.7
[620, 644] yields -0.6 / 11.1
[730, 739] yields 0.7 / 9.88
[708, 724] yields -0.5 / 11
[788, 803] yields -0.9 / 11.2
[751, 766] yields 8.3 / 4.77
